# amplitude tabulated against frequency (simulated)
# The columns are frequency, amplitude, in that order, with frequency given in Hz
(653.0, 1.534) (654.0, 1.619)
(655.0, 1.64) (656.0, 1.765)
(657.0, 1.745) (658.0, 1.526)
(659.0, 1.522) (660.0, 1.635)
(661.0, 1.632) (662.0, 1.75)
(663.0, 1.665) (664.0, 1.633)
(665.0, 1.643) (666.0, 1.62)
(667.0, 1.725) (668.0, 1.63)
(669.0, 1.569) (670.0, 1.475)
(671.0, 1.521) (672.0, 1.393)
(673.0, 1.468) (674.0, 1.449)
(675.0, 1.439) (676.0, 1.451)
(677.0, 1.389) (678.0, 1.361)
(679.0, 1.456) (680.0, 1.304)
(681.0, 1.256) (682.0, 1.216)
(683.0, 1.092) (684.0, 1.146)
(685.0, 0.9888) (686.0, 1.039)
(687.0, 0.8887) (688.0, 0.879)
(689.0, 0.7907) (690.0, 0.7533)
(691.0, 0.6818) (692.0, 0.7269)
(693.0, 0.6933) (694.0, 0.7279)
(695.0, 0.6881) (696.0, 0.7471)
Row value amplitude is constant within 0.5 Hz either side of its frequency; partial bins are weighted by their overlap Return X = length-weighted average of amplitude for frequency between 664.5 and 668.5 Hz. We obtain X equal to 1.65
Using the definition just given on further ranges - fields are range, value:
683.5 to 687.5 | 1.02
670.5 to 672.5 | 1.46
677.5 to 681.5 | 1.34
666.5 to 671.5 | 1.58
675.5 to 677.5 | 1.42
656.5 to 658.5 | 1.64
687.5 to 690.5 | 0.808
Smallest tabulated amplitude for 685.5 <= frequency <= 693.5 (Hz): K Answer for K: 0.6818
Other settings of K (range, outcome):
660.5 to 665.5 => 1.632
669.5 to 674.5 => 1.393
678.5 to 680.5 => 1.304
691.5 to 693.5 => 0.6933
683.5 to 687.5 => 0.8887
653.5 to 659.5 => 1.522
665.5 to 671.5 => 1.475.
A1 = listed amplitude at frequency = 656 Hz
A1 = 1.765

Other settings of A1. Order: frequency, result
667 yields 1.725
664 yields 1.633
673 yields 1.468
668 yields 1.63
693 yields 0.6933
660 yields 1.635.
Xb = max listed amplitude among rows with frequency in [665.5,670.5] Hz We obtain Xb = 1.725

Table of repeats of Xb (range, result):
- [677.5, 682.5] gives 1.456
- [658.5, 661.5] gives 1.635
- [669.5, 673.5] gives 1.521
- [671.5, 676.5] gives 1.468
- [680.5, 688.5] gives 1.256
